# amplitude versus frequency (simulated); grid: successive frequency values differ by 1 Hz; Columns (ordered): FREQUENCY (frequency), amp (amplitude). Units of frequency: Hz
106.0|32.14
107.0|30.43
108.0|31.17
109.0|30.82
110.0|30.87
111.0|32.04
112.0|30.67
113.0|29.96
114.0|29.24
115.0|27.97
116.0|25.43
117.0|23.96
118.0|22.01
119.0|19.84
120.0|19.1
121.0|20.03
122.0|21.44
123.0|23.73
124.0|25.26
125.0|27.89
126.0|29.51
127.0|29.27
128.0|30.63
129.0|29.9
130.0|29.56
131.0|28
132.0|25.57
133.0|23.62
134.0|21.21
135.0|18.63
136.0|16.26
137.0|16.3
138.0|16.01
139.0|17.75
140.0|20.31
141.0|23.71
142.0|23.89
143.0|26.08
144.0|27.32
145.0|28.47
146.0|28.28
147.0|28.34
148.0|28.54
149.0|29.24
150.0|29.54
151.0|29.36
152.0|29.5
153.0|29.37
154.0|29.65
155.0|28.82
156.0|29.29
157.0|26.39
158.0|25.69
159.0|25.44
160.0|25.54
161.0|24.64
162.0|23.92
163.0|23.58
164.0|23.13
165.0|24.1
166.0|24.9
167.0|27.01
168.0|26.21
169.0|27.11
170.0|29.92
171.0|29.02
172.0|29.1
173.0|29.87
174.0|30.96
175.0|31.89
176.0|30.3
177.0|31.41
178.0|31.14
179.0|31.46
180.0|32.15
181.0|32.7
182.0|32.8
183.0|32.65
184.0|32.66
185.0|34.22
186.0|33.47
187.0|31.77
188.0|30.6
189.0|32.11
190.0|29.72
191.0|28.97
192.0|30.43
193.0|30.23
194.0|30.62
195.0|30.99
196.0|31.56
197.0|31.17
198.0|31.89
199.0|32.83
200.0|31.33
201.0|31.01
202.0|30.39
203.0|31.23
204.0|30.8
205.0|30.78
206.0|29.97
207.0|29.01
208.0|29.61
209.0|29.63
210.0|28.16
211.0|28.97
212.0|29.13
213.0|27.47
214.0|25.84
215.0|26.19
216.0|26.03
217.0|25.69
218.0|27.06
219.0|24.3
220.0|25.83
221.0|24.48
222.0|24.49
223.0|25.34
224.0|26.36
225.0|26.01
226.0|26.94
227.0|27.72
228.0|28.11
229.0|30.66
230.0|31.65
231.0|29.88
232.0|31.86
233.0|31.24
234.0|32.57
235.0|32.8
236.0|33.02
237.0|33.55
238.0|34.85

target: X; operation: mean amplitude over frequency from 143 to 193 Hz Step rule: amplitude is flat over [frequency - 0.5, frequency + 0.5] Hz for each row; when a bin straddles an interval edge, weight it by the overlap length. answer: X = 29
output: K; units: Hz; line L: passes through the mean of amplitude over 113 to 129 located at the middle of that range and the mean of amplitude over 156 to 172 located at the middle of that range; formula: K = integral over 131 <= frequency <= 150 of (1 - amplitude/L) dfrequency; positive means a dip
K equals 1.51 Hz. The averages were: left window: 25.3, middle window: 23.6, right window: 26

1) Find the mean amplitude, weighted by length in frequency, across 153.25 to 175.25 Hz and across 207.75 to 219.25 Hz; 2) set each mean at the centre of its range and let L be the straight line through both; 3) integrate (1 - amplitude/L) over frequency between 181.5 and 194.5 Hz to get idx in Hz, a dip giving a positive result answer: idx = -2.1 Hz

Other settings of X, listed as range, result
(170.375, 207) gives 31.2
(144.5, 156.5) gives 29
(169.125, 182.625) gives 30.9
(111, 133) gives 26.2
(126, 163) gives 25.7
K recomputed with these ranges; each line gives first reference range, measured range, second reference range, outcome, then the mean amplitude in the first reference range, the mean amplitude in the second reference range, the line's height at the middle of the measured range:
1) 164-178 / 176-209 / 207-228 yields -4.2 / 28.5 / 26.8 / 27.7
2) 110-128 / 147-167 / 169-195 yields 1.5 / 26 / 31.1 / 29.1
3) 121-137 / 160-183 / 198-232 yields -1.6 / 24.9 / 28.4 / 26.6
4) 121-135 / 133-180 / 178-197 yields 4.1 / 26.1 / 31.6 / 28.7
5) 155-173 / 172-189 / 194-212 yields -2.2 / 26.4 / 30.5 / 28.1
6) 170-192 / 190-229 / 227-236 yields 3.2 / 31.3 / 31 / 31.2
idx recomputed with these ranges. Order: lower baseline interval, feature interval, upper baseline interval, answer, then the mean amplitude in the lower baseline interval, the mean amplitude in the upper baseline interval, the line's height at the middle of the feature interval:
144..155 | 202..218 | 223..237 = 0.57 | 28.9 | 29.9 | 29.6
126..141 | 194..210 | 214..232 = -2.83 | 23.3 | 27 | 26.1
